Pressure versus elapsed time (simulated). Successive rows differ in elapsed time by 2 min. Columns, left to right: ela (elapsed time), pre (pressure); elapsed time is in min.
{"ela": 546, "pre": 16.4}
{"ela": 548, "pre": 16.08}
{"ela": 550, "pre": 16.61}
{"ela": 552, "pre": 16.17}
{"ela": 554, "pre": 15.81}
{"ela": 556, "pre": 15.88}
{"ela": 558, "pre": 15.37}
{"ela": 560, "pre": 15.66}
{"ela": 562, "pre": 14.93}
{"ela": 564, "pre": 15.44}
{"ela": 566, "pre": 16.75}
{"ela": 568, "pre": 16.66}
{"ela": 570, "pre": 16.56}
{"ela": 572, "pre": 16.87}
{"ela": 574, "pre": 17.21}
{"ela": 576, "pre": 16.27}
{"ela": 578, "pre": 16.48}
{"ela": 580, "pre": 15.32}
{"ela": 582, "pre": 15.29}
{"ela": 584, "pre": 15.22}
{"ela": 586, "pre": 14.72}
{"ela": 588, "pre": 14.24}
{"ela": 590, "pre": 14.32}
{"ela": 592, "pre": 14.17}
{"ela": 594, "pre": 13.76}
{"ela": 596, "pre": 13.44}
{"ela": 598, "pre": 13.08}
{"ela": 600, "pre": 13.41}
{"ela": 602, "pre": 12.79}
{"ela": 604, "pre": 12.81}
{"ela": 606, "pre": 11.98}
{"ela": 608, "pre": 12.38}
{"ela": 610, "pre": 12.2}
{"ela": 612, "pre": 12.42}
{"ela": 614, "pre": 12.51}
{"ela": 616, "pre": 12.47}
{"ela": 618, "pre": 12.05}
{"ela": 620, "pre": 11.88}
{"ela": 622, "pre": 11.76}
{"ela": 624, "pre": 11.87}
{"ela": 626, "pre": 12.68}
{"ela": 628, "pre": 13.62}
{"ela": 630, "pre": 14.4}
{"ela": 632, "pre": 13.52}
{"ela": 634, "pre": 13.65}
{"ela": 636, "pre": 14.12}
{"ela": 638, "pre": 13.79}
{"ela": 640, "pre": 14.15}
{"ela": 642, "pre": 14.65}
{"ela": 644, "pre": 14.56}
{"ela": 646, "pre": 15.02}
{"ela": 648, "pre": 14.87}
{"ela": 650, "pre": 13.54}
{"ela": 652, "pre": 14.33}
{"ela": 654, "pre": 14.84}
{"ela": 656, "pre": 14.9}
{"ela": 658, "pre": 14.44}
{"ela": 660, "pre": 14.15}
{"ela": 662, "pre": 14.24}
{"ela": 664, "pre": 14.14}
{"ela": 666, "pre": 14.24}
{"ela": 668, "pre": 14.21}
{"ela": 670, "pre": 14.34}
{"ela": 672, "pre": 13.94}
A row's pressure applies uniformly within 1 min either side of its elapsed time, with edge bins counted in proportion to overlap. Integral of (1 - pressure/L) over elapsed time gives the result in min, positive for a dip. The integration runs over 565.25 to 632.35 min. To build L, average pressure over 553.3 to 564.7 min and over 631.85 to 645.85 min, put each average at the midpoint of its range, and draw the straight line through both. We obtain 4.0 min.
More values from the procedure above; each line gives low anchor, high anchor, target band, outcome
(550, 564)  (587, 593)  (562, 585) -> -1.8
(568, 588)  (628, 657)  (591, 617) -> 4.1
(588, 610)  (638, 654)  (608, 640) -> 2.3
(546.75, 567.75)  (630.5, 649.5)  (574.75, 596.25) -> 0.6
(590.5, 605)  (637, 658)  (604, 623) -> 2.1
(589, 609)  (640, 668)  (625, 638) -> 0.2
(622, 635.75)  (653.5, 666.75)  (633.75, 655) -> -0.8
